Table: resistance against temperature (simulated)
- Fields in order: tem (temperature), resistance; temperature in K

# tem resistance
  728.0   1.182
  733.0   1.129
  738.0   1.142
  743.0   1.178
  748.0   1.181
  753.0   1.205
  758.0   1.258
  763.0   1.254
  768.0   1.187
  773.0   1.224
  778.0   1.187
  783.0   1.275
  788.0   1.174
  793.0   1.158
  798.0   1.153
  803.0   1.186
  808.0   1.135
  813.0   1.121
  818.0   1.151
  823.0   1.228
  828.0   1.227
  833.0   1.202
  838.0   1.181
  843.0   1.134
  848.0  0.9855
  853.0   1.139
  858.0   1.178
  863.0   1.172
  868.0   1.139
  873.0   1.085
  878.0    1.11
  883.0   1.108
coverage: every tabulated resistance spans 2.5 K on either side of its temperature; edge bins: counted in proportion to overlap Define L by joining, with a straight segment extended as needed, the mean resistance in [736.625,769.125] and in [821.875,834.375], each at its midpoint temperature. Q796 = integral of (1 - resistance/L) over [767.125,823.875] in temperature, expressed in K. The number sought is 1.51 K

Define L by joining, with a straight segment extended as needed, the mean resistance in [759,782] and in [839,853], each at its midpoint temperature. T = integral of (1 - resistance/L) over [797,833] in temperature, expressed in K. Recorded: -1.1 K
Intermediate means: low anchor 1.22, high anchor 1.09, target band 1.17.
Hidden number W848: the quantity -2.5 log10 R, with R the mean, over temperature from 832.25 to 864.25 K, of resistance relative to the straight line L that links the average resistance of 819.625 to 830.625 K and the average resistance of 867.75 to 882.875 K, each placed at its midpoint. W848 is 0.03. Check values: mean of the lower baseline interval 1.22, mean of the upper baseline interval 1.11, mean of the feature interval 1.14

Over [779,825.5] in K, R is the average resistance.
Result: 1.18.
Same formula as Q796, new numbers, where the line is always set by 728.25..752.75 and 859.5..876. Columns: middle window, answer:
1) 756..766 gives -0.8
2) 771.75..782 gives -0.5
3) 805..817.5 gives 0.1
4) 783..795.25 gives -0.4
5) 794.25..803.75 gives -0.1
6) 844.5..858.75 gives 0.6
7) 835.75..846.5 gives 0.0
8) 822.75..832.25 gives -0.7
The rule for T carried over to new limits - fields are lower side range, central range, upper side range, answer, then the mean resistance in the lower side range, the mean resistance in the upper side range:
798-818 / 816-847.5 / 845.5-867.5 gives -1.1 K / 1.15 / 1.12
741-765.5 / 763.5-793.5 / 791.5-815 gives -0.6 K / 1.22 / 1.15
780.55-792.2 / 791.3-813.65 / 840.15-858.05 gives 0.6 K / 1.21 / 1.1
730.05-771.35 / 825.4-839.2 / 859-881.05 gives -0.7 K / 1.19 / 1.13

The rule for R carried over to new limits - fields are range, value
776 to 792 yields 1.21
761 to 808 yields 1.2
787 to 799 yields 1.16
